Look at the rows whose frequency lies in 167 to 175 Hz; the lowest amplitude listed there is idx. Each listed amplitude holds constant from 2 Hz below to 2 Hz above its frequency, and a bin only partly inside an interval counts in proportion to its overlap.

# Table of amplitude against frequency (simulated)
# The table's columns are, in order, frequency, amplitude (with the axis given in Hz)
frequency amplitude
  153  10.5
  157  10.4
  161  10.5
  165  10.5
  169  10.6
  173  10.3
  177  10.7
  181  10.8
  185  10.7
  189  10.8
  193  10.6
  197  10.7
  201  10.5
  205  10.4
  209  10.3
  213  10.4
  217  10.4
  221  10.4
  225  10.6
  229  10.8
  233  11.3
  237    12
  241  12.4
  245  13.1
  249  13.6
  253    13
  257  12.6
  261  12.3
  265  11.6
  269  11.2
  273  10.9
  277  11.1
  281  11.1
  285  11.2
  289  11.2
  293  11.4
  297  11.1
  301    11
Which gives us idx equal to 10.3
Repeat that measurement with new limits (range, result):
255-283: 10.9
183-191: 10.7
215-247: 10.4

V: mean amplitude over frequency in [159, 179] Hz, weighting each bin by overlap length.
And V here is 10.5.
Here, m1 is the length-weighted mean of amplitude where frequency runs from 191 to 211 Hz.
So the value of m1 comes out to 10.5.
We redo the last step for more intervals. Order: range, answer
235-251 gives 12.8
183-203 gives 10.7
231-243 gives 11.9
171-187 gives 10.6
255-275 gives 11.7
